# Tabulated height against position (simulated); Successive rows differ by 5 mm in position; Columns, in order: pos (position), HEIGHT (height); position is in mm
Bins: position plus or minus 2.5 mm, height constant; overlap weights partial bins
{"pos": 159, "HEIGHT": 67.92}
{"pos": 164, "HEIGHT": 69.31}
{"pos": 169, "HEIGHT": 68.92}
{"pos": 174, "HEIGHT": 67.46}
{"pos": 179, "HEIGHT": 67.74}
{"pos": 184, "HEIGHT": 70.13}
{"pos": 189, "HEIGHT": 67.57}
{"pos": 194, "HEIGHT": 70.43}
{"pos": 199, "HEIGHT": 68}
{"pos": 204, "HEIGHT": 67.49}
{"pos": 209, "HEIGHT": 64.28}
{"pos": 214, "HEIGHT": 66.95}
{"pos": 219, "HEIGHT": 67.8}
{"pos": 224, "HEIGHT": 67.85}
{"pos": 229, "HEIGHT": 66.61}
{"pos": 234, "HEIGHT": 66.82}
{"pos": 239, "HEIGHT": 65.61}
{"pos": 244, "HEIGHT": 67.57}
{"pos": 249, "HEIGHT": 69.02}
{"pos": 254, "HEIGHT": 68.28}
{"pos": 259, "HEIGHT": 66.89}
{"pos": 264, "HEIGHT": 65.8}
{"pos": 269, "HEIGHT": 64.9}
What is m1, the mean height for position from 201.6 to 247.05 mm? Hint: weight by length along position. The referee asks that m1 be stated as 66.8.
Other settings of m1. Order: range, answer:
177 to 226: 67.8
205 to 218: 66.1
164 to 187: 68.6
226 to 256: 67.3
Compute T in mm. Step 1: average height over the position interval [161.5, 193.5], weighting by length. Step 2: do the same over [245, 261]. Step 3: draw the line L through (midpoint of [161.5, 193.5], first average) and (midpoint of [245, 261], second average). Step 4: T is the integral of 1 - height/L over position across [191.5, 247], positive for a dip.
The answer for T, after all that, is 0.9 mm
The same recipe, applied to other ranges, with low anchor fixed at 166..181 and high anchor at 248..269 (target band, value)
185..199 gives -0.22 mm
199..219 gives 0.30 mm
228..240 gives 0.17 mm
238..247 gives 0.05 mm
